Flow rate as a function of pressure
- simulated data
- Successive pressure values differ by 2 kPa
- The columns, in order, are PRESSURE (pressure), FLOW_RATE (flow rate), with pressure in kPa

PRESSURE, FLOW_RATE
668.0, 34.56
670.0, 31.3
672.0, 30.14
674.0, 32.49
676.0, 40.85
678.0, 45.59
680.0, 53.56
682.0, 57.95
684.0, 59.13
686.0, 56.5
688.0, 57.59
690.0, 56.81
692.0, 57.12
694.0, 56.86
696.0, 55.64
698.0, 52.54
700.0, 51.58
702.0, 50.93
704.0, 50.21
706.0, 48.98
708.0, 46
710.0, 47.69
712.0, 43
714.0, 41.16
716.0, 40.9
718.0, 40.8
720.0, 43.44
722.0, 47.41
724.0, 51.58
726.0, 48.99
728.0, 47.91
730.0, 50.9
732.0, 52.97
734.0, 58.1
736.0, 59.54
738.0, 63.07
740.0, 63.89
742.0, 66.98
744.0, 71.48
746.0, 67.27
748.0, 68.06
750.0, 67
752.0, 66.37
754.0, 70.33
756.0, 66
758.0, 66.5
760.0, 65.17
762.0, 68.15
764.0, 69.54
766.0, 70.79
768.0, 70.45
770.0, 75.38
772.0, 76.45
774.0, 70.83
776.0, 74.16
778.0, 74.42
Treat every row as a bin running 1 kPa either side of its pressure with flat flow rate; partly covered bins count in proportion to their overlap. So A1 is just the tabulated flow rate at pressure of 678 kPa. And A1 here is 45.59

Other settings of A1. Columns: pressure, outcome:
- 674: 32.49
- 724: 51.58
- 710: 47.69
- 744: 71.48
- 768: 70.45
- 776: 74.16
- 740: 63.89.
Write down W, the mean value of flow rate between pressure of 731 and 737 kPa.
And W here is 56.9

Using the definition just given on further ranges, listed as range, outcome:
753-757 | 68.2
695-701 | 53.3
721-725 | 49.5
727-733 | 50.6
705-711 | 47.6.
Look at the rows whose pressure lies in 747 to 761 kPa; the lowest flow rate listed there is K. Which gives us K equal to 65.17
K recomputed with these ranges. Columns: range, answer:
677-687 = 45.59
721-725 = 47.41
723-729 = 47.91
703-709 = 46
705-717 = 40.9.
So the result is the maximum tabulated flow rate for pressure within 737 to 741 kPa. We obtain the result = 63.89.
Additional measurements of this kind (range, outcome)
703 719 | 50.21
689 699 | 57.12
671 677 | 40.85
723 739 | 63.07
